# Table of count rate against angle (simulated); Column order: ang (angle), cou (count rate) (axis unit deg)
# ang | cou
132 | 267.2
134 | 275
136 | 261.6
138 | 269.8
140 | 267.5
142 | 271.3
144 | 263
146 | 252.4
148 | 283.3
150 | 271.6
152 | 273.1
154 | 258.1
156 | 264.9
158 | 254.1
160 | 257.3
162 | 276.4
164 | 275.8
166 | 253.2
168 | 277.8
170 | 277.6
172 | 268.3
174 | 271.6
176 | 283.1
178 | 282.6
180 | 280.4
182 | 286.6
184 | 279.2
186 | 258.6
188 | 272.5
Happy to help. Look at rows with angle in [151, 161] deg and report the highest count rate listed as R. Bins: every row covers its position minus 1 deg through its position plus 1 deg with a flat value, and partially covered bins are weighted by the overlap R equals 273.1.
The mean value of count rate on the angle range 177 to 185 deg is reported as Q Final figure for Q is 282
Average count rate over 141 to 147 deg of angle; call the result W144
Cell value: 262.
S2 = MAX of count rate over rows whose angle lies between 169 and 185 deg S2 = 286.6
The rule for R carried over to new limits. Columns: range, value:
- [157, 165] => 276.4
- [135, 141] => 269.8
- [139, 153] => 283.3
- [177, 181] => 282.6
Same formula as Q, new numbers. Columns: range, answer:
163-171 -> 271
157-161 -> 256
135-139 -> 266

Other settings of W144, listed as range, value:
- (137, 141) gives 269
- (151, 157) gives 265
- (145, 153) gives 270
